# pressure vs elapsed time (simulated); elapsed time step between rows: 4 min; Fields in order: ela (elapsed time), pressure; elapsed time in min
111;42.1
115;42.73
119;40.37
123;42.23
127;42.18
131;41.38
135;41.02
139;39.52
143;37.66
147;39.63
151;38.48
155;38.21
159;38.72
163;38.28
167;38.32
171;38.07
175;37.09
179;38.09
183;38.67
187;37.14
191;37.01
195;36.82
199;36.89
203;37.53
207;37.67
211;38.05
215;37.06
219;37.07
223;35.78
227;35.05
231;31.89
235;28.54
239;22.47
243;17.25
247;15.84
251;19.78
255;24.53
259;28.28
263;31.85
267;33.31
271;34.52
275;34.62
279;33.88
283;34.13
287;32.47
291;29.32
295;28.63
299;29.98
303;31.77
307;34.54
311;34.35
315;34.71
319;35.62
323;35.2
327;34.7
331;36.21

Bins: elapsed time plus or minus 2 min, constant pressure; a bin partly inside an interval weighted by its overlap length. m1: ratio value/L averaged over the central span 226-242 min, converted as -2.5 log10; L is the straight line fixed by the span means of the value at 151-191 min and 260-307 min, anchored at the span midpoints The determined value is 0.22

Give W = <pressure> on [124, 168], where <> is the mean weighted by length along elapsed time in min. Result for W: 39.5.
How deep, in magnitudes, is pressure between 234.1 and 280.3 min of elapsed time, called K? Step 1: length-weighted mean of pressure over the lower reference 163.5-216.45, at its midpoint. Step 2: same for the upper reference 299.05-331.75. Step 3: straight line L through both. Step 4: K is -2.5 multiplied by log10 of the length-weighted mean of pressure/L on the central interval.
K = 0.31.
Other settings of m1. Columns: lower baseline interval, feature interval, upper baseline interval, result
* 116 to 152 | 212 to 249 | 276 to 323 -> 0.23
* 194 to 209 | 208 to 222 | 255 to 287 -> -0.03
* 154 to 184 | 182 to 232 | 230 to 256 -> -0.22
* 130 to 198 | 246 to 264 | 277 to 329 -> 0.40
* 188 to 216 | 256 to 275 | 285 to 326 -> 0.08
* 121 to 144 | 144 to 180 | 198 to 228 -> 0.03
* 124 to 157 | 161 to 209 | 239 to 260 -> -0.18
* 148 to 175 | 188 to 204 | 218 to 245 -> -0.10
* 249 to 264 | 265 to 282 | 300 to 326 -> -0.20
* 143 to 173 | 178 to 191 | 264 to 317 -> -0.01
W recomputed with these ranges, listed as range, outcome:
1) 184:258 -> 31.5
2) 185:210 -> 37.2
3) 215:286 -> 29.6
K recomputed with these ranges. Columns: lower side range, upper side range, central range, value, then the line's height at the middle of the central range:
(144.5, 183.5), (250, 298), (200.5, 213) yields -0.070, 35.4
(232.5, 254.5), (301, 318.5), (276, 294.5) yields -0.108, 29.3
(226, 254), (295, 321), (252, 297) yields -0.093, 28.6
